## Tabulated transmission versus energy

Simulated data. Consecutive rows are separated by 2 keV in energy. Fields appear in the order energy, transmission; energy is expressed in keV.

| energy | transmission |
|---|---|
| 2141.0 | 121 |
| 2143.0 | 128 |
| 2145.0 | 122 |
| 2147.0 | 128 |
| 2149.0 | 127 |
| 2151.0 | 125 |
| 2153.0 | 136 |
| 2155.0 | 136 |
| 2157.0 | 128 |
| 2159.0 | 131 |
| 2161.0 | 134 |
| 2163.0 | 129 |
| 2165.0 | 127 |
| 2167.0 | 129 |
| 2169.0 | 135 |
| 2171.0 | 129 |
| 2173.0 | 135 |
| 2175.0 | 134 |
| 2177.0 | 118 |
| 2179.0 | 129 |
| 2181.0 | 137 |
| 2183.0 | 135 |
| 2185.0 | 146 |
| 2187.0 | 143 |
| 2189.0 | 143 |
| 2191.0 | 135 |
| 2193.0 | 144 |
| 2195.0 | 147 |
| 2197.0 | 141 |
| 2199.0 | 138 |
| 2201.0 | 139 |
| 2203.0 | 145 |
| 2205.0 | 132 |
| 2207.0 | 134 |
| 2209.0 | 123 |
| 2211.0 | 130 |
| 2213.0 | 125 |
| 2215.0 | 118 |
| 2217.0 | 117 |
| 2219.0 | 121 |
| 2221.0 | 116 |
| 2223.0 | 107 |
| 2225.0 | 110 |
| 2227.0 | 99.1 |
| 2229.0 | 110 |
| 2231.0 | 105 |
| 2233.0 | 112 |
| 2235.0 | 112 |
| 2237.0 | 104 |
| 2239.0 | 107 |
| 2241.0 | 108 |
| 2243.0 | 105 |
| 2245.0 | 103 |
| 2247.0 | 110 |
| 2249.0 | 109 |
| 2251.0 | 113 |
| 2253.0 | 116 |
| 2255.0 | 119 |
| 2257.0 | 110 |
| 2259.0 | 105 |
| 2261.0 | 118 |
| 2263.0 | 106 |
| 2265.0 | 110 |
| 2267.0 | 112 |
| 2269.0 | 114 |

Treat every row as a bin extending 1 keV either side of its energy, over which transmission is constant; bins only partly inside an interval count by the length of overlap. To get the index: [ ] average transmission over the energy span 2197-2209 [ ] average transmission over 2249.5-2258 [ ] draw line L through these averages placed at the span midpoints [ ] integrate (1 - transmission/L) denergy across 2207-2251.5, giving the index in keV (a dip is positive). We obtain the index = 4.48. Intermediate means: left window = 137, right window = 114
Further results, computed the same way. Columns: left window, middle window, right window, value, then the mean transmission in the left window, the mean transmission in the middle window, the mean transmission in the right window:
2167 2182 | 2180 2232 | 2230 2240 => -4.0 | 131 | 128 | 108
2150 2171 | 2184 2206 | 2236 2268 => -3.3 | 131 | 141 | 110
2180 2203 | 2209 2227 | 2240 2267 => 1.5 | 141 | 117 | 110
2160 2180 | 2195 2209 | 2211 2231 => -2.1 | 130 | 138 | 114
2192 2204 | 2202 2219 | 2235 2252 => 0.7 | 142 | 128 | 108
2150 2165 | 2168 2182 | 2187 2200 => 0.5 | 131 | 131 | 141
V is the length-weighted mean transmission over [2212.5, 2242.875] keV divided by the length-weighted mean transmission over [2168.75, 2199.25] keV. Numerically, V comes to 0.81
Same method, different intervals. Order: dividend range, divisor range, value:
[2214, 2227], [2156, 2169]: 0.87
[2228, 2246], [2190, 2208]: 0.77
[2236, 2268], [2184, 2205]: 0.77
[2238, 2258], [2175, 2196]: 0.80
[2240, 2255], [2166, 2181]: 0.84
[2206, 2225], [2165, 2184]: 0.92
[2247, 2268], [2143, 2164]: 0.86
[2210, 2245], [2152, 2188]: 0.84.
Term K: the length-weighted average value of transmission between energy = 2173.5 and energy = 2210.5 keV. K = 137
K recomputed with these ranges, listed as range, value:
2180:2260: 122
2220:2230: 108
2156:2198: 135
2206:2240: 115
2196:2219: 131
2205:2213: 129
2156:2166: 130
